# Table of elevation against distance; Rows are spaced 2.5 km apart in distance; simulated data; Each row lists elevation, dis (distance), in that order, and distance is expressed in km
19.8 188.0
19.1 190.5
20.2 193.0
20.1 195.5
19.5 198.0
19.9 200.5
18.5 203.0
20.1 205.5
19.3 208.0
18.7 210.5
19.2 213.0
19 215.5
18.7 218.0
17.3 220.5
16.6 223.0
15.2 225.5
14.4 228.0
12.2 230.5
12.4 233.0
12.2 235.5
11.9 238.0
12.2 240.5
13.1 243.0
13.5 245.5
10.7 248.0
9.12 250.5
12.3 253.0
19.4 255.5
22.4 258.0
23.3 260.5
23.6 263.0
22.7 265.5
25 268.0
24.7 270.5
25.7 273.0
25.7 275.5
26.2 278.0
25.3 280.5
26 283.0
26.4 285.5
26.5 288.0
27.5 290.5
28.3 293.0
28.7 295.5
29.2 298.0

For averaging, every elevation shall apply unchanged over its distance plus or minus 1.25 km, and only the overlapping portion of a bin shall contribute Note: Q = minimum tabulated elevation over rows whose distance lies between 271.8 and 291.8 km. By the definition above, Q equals 25.3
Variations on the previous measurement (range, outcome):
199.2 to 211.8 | 18.5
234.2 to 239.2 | 11.9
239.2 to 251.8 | 9.12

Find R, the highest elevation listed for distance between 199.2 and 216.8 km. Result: 20.1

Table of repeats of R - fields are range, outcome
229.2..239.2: 12.4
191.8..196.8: 20.2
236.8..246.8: 13.5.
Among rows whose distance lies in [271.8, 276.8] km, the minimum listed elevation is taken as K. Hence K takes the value 25.7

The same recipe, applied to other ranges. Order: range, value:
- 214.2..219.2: 18.7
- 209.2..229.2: 14.4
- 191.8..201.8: 19.5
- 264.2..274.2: 22.7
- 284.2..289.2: 26.4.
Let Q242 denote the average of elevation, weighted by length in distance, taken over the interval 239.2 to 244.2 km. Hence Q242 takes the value 12.6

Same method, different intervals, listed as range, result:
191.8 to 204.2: 19.6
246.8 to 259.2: 14.8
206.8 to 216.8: 19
